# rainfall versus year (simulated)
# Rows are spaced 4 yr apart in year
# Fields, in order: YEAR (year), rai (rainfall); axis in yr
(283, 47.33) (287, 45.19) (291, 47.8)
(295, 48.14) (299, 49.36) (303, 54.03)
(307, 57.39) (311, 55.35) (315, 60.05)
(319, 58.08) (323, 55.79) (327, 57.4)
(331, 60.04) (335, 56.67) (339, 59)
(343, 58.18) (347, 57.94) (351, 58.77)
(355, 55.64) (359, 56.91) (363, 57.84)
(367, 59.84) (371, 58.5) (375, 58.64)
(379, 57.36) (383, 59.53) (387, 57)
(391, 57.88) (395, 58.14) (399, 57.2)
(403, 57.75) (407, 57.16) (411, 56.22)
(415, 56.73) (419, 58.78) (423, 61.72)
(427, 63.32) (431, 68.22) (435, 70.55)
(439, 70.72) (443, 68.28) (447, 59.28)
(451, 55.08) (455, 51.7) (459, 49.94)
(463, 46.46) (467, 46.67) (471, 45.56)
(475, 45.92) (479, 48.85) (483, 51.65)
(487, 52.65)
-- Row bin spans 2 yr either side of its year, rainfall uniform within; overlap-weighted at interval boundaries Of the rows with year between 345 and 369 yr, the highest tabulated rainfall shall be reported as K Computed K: 59.84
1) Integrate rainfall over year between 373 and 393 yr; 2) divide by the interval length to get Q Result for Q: 58.1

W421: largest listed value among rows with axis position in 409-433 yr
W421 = 68.22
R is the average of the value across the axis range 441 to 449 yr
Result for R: 63.8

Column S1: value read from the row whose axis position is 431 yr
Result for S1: 68.22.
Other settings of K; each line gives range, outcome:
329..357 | 60.04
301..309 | 57.39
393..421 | 58.78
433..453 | 70.72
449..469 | 55.08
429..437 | 70.55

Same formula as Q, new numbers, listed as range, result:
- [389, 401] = 57.7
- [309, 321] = 57.8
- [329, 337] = 58.4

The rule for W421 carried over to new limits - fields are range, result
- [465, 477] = 46.67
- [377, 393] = 59.53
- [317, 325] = 58.08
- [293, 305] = 54.03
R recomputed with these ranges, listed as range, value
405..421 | 57.2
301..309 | 55.7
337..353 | 58.5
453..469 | 48.7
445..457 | 55.4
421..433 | 64.4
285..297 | 47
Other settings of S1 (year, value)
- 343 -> 58.18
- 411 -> 56.22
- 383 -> 59.53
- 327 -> 57.4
